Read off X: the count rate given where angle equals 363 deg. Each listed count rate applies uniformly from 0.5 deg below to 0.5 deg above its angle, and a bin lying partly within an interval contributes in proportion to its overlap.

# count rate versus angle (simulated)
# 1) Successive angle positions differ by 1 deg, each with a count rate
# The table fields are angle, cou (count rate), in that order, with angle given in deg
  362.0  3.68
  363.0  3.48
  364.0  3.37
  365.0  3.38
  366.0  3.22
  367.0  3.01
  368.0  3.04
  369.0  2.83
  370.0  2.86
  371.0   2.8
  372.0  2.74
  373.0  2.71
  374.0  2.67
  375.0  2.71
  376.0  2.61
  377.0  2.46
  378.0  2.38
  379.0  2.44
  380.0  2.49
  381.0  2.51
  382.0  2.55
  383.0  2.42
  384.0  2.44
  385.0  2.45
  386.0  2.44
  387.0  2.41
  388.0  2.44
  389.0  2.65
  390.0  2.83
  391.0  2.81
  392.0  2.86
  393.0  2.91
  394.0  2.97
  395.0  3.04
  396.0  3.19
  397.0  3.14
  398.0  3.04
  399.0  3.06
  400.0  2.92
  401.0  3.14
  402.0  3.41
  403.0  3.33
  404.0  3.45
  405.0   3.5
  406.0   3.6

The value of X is 3.48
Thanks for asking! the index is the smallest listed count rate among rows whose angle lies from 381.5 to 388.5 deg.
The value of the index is 2.41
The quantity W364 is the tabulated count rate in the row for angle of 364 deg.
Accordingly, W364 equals 3.37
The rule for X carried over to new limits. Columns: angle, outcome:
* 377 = 2.46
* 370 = 2.86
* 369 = 2.83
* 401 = 3.14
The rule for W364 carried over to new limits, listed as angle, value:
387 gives 2.41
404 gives 3.45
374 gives 2.67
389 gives 2.65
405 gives 3.5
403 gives 3.33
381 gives 2.51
